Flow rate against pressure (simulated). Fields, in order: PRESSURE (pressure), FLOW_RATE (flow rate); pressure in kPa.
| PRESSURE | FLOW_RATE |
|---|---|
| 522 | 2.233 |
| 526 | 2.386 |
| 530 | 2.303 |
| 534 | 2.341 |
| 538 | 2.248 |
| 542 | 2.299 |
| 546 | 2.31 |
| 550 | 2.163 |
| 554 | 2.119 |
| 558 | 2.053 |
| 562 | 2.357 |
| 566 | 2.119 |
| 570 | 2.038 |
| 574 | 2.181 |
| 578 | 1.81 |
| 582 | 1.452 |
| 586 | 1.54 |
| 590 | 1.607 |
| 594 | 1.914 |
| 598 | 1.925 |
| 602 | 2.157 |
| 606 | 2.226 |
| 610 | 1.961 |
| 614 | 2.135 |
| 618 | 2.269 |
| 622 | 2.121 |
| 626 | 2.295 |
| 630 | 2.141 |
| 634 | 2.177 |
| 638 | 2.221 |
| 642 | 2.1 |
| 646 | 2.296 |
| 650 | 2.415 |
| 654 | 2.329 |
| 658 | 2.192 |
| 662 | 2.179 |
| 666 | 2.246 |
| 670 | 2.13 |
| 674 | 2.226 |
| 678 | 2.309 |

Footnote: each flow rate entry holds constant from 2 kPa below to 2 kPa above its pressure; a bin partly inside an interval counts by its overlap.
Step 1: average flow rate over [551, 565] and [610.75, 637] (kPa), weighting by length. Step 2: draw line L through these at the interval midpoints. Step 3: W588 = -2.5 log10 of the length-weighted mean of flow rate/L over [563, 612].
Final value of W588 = 0.14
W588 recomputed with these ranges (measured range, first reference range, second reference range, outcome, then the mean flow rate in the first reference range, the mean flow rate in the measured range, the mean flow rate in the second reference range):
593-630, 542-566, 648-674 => 0.054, 2.2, 2.12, 2.25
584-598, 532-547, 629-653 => 0.298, 2.3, 1.72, 2.23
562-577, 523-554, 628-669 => 0.069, 2.28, 2.13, 2.23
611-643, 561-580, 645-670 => 0.012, 2.09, 2.18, 2.26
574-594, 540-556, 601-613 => 0.264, 2.22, 1.69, 2.11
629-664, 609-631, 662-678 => -0.020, 2.16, 2.23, 2.21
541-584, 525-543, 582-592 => -0.096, 2.31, 2.08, 1.55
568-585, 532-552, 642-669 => 0.221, 2.27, 1.85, 2.26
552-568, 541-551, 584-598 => -0.036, 2.26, 2.16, 1.72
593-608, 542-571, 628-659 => 0.073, 2.18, 2.06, 2.24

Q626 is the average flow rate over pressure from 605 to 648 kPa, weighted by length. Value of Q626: 2.18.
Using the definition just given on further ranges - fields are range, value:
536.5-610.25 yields 2.03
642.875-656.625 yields 2.32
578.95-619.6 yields 1.91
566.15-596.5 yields 1.81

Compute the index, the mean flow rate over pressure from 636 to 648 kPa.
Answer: 2.21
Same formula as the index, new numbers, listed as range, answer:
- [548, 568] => 2.16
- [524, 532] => 2.34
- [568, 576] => 2.11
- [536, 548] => 2.29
